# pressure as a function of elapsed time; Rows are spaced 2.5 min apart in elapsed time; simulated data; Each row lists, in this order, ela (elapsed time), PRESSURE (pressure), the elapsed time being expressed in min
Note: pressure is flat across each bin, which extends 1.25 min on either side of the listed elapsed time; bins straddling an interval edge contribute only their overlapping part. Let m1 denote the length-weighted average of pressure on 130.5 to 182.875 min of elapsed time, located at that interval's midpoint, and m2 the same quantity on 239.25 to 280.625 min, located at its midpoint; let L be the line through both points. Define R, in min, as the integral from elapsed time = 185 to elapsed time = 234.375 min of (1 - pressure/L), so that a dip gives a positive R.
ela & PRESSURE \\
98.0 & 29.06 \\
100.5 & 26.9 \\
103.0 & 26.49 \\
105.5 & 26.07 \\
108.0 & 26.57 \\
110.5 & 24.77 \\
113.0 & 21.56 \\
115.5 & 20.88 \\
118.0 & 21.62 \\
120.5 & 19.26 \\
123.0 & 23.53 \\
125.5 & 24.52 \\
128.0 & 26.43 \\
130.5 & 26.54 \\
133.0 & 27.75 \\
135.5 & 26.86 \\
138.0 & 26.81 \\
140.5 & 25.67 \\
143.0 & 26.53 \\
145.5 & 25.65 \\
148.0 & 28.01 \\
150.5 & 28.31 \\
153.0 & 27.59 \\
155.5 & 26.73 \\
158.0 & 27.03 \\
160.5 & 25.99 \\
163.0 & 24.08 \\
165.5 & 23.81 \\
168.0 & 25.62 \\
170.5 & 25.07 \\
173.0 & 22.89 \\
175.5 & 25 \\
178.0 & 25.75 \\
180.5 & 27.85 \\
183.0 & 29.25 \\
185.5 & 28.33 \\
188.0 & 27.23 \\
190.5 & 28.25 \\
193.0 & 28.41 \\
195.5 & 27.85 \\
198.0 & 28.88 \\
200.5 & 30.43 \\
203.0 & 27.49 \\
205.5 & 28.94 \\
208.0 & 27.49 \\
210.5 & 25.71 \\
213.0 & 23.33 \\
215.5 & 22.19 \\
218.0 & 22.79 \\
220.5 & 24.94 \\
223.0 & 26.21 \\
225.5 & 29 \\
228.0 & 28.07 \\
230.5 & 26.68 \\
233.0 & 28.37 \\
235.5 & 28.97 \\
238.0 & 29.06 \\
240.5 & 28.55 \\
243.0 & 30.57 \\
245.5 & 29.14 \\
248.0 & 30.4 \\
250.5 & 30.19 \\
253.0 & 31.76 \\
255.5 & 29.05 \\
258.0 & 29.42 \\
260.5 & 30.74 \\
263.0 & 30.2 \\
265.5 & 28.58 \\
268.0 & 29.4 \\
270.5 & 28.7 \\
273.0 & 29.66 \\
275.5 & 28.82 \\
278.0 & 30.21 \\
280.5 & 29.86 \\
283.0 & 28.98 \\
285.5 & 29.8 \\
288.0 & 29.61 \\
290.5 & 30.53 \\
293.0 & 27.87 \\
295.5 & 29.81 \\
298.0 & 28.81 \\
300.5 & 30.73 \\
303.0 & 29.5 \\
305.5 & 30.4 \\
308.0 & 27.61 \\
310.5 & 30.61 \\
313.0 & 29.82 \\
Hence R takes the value 1.7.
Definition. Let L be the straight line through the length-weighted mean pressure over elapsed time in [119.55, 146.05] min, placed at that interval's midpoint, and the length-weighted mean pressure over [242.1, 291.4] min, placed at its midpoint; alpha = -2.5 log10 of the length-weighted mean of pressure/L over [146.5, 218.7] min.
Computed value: 0.02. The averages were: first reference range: 25.5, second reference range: 29.8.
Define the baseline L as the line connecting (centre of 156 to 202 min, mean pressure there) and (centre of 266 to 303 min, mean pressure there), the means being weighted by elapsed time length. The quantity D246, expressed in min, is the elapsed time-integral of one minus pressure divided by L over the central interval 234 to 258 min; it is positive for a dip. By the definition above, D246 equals -1.0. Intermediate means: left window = 26.8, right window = 29.5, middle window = 29.7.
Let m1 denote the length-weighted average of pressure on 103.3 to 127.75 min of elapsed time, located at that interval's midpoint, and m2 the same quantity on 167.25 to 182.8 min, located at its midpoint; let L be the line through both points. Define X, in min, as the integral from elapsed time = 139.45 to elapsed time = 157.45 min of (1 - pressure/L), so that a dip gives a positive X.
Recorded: -1.7 min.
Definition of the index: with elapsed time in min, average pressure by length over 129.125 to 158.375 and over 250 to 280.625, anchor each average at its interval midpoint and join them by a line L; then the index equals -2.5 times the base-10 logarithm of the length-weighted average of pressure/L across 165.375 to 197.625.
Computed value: 0.04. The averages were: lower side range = 27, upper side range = 29.7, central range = 26.7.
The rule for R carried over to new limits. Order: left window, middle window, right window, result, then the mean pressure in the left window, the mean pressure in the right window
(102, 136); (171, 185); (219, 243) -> 0.0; 24.4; 27.9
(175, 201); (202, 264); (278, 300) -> 1.5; 27.9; 29.5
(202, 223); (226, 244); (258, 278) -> -1.0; 25.4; 29.5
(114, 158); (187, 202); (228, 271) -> -0.6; 25.5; 29.4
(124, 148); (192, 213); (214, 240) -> -1.0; 26.4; 26.7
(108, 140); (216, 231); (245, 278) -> 1.2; 24.3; 29.7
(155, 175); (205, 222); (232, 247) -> 1.7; 25.1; 29.1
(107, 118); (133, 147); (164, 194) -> -1.1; 23.2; 26.4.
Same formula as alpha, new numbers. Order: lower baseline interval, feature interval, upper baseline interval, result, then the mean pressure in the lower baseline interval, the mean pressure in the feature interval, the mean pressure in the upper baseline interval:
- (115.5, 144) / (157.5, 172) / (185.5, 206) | 0.07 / 24.9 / 25.1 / 28.4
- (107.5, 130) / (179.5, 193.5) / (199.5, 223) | -0.12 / 23.2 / 28.2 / 25.9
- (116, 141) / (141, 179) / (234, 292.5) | 0.00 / 24.8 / 25.9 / 29.6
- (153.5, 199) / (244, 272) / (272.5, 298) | -0.04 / 26.6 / 29.8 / 29.5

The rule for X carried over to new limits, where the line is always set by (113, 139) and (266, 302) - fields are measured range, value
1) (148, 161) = -1.1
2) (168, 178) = 0.4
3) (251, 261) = -0.6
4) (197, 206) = -0.7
